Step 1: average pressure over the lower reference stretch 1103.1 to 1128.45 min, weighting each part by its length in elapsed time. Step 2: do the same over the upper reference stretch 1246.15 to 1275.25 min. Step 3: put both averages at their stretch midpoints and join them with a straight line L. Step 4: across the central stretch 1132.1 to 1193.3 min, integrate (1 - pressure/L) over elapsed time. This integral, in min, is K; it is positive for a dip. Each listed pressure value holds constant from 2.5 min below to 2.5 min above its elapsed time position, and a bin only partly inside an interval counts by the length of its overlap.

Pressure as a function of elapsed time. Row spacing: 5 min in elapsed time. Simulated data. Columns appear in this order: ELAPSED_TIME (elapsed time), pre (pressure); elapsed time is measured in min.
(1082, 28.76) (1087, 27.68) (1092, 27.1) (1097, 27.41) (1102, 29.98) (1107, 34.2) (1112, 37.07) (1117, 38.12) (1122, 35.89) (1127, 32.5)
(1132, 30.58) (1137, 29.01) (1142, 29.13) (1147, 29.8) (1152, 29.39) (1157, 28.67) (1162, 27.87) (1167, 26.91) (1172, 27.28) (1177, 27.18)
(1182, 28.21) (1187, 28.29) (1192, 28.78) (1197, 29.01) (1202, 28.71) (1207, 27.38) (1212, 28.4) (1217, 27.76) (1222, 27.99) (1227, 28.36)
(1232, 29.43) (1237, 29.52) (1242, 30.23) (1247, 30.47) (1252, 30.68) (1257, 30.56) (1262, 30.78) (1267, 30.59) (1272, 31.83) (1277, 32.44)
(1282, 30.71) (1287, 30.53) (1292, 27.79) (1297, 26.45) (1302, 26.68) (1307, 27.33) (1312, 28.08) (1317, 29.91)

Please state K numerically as 9.9 min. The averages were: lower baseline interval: 35.4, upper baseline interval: 30.9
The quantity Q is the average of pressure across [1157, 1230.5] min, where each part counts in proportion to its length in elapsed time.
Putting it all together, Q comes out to 28.1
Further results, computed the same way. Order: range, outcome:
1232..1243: 29.7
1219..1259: 29.6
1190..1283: 29.7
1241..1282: 31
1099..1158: 32.1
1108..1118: 37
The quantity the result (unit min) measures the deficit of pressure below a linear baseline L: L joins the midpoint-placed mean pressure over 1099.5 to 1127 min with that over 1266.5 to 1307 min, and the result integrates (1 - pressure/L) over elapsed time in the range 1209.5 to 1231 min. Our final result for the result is 2.2 min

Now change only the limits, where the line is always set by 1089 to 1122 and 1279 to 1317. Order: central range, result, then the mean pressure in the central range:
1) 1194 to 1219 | 1.7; 28.3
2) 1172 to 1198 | 2.2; 28.2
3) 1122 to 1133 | -0.2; 32.7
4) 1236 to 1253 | -0.4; 30.2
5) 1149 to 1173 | 2.5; 28.1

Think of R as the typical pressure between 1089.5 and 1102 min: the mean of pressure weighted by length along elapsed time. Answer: 27.8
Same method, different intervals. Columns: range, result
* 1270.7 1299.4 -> 29.9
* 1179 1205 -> 28.5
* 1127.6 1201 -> 28.7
